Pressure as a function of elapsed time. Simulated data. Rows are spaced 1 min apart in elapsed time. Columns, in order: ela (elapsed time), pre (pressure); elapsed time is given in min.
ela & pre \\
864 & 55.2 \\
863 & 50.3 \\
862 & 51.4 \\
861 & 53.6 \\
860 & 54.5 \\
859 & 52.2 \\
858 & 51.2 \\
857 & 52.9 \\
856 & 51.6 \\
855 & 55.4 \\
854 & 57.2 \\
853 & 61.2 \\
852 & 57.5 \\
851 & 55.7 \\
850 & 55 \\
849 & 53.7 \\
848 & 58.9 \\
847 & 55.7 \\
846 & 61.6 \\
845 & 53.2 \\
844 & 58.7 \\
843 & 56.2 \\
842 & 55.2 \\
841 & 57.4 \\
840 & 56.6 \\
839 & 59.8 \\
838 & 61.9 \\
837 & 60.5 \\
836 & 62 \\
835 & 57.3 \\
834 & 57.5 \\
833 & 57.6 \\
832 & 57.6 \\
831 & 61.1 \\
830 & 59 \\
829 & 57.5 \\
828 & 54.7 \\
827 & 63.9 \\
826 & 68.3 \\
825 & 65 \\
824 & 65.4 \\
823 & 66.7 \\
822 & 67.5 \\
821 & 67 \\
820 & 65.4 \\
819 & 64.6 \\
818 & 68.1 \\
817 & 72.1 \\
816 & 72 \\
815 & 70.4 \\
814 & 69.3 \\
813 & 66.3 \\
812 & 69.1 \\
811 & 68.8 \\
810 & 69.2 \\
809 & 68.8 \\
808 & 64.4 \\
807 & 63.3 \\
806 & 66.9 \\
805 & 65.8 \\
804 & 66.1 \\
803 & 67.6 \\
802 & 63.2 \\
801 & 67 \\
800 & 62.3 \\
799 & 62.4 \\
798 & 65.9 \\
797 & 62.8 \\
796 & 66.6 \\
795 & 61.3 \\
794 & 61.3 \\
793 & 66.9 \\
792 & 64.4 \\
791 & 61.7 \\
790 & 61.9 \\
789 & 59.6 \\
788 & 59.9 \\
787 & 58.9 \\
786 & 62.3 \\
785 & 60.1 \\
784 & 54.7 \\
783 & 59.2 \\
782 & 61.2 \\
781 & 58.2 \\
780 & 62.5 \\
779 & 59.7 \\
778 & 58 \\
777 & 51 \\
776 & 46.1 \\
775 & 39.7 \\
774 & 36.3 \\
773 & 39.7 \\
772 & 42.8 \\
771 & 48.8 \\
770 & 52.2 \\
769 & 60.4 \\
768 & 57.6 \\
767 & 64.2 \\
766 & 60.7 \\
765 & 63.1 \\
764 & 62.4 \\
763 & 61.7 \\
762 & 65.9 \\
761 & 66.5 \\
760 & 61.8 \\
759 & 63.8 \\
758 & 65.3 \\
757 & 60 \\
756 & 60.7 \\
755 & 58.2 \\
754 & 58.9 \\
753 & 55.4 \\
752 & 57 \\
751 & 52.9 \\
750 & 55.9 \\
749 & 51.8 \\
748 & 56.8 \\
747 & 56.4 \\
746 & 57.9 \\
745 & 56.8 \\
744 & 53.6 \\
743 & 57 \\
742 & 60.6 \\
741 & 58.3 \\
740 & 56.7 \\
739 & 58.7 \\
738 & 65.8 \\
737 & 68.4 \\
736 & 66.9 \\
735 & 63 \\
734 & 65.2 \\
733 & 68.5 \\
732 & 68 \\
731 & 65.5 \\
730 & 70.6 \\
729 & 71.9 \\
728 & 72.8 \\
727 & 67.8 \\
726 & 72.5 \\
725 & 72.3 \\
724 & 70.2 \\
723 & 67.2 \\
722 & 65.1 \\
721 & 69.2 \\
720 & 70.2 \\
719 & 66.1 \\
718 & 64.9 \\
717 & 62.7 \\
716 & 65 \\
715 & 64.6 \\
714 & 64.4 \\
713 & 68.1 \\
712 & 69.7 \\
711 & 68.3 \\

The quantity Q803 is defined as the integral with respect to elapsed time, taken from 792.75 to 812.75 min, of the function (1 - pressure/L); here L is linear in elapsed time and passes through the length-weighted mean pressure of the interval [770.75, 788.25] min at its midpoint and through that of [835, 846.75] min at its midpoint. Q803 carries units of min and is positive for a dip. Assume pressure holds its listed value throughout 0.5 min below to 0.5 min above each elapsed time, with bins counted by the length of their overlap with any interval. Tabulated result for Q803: -3.7 min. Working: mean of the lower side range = 53.3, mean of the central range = 65.5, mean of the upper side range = 58.4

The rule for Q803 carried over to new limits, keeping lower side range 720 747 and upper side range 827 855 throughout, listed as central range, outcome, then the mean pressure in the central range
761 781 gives 2.5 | 54.8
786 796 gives -0.1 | 62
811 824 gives -1.9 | 68.1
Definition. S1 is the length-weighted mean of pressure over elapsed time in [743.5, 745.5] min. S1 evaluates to 55.2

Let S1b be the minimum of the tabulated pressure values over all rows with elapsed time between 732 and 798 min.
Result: 36.3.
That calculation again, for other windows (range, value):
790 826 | 61.3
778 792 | 54.7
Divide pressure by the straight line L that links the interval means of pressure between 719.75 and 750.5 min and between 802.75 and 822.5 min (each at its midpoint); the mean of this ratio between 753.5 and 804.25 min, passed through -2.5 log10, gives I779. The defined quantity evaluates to 0.12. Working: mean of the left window 63.9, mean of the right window 67.6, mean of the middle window 59.3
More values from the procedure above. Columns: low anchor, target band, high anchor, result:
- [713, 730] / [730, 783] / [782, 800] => 0.12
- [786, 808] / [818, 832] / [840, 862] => -0.07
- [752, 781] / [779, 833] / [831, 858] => -0.13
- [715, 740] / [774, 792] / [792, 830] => 0.16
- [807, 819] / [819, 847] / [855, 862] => 0.02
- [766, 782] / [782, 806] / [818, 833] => -0.11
